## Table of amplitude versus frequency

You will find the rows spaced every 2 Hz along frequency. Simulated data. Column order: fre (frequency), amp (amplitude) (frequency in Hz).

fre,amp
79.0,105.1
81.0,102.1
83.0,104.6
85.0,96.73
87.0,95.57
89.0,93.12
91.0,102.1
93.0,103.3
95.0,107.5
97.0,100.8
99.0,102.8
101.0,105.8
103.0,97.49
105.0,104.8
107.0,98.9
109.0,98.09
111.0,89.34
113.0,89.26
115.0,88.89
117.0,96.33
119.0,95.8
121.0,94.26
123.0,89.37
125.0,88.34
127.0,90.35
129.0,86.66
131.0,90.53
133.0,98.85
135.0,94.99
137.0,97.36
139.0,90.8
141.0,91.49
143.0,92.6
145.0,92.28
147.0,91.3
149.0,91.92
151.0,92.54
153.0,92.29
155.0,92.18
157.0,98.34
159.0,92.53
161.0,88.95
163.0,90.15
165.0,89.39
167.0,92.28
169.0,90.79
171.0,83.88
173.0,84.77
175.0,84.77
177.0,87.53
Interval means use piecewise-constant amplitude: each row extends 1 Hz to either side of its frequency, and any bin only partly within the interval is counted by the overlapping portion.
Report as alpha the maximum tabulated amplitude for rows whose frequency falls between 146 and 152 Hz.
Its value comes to 92.54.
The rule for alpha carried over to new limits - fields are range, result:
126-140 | 98.85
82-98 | 107.5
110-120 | 96.33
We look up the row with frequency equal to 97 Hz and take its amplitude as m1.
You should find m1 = 100.8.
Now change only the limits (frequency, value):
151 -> 92.54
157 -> 98.34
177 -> 87.53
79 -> 105.1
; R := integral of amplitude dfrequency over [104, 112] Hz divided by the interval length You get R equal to 97.8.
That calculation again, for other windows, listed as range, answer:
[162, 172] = 89.3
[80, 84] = 103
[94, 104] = 103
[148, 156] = 92.2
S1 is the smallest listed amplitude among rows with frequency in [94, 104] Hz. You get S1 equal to 97.49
